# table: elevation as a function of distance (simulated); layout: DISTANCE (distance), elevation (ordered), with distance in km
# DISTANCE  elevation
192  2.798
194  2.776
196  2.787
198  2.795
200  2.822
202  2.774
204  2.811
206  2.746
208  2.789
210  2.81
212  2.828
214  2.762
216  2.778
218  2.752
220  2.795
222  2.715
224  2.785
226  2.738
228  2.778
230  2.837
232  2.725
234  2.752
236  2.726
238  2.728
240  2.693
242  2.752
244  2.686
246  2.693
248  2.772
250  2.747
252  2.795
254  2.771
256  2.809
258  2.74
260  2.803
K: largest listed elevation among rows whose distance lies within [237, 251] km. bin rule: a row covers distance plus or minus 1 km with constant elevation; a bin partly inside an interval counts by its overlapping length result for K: 2.772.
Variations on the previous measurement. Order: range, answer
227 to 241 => 2.837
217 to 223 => 2.795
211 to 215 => 2.828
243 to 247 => 2.693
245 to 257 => 2.809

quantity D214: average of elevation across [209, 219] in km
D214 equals 2.79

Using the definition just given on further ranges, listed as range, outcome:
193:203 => 2.79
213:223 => 2.76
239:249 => 2.72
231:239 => 2.73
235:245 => 2.72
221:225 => 2.75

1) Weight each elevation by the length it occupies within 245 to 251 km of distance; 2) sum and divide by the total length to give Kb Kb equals 2.74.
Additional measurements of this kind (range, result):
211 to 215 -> 2.79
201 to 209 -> 2.78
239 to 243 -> 2.72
